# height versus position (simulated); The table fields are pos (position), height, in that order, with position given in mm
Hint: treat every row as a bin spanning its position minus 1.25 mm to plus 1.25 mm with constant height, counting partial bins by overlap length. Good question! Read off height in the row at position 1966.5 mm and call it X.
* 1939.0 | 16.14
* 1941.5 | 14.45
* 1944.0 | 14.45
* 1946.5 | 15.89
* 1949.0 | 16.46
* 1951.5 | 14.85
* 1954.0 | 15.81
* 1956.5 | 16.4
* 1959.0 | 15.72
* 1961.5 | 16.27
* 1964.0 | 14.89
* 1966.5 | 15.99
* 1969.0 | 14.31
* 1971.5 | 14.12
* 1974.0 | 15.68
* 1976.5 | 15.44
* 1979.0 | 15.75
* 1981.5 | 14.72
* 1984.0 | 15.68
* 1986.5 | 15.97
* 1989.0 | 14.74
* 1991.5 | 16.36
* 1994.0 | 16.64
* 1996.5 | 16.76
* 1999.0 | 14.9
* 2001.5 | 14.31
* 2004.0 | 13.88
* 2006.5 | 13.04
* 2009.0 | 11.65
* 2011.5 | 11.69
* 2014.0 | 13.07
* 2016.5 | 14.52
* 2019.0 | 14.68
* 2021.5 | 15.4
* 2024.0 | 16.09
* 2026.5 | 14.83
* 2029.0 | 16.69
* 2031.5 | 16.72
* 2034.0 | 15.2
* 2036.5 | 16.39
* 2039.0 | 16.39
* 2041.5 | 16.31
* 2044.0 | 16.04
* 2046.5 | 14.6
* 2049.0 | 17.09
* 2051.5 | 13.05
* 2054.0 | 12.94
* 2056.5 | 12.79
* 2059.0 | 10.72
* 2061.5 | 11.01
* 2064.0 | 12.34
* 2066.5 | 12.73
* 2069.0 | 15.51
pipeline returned 15.99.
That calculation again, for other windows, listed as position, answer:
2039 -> 16.39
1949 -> 16.46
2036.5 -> 16.39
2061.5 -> 11.01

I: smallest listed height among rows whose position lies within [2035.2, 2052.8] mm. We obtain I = 13.05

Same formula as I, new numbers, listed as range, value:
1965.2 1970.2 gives 14.31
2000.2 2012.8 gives 11.65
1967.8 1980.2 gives 14.12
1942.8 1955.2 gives 14.45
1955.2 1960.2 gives 15.72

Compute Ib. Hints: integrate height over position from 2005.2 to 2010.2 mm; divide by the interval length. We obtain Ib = 12.4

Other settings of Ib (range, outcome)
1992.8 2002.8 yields 15.6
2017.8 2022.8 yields 15.1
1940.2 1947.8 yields 14.9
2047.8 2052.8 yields 15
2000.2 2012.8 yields 12.9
